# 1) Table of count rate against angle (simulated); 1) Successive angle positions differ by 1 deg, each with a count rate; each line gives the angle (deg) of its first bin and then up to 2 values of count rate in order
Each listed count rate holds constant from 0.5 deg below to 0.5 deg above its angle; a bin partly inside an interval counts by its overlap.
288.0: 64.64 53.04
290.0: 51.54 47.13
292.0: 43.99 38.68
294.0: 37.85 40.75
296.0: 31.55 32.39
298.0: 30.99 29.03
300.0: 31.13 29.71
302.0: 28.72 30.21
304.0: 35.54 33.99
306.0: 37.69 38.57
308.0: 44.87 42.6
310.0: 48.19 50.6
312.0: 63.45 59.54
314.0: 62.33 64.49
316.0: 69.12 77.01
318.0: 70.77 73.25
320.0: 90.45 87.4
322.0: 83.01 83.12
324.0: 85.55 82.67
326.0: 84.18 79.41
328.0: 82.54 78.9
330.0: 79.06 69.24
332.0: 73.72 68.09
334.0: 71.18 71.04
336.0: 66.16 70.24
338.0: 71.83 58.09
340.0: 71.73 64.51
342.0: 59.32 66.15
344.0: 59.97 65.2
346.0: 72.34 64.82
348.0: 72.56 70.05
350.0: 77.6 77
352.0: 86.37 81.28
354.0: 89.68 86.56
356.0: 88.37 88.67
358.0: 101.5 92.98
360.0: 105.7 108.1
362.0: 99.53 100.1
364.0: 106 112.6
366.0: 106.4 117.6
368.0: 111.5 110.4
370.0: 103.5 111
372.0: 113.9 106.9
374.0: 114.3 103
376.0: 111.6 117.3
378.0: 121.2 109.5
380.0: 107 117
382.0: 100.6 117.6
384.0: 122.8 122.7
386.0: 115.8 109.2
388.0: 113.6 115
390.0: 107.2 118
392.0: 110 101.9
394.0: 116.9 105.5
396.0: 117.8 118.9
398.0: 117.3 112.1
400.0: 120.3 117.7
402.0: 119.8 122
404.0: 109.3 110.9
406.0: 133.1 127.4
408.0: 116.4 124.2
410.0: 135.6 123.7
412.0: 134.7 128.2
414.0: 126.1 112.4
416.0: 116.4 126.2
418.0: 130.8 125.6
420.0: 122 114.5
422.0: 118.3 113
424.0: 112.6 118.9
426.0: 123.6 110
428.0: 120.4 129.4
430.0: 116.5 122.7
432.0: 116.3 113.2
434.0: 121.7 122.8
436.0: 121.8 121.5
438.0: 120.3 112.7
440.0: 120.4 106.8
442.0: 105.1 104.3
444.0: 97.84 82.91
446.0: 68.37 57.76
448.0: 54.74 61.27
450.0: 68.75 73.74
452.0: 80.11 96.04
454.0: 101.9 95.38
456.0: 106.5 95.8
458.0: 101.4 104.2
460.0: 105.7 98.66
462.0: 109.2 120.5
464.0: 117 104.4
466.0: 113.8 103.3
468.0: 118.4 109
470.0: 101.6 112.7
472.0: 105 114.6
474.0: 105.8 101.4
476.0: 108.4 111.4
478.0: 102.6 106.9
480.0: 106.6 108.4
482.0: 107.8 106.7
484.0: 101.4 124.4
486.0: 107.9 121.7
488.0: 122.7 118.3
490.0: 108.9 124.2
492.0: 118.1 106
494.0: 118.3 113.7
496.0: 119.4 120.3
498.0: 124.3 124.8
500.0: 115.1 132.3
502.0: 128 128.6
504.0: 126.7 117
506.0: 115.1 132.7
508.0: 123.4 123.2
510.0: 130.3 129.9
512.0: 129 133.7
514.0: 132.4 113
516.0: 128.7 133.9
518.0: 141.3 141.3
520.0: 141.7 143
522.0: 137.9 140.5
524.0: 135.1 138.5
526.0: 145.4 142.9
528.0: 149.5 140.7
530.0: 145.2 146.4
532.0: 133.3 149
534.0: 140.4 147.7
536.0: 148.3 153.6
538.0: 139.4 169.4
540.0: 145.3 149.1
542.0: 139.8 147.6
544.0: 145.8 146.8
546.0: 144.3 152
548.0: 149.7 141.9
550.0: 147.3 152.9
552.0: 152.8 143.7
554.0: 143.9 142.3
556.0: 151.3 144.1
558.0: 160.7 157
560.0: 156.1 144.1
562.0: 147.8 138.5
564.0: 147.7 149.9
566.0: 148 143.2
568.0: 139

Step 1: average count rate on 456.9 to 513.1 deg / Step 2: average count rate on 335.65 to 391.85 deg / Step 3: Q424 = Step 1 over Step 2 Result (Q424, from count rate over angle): 1.2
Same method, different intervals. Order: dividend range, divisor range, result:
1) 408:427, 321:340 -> 1.61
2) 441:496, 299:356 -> 1.56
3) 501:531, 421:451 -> 1.27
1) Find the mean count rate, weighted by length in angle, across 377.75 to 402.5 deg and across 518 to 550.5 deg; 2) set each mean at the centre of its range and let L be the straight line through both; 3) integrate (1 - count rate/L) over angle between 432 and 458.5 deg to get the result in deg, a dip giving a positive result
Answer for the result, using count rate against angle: 6.0 deg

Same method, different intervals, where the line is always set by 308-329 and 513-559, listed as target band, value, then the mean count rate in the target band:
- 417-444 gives -2.2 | 118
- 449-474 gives 3.7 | 102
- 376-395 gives -3.9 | 113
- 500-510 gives 0.7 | 125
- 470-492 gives 2.6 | 111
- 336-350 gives 2.2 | 67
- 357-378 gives -4.7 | 108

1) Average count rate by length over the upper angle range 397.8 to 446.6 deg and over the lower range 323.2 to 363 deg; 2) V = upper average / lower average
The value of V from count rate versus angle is 1.5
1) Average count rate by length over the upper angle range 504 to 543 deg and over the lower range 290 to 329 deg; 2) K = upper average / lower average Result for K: 2.5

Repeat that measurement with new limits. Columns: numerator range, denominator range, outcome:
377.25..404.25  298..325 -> 2.05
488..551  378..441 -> 1.14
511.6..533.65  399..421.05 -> 1.13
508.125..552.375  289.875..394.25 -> 1.78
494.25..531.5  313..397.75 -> 1.43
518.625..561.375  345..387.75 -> 1.45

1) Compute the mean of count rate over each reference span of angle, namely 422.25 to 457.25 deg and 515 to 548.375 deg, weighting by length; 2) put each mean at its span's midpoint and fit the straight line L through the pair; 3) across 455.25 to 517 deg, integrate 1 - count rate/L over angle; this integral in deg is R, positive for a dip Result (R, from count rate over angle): 4.1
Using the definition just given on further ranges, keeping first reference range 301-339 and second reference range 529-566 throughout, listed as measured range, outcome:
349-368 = -4.06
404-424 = -4.81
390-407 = -4.12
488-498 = 0.83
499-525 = 0.86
